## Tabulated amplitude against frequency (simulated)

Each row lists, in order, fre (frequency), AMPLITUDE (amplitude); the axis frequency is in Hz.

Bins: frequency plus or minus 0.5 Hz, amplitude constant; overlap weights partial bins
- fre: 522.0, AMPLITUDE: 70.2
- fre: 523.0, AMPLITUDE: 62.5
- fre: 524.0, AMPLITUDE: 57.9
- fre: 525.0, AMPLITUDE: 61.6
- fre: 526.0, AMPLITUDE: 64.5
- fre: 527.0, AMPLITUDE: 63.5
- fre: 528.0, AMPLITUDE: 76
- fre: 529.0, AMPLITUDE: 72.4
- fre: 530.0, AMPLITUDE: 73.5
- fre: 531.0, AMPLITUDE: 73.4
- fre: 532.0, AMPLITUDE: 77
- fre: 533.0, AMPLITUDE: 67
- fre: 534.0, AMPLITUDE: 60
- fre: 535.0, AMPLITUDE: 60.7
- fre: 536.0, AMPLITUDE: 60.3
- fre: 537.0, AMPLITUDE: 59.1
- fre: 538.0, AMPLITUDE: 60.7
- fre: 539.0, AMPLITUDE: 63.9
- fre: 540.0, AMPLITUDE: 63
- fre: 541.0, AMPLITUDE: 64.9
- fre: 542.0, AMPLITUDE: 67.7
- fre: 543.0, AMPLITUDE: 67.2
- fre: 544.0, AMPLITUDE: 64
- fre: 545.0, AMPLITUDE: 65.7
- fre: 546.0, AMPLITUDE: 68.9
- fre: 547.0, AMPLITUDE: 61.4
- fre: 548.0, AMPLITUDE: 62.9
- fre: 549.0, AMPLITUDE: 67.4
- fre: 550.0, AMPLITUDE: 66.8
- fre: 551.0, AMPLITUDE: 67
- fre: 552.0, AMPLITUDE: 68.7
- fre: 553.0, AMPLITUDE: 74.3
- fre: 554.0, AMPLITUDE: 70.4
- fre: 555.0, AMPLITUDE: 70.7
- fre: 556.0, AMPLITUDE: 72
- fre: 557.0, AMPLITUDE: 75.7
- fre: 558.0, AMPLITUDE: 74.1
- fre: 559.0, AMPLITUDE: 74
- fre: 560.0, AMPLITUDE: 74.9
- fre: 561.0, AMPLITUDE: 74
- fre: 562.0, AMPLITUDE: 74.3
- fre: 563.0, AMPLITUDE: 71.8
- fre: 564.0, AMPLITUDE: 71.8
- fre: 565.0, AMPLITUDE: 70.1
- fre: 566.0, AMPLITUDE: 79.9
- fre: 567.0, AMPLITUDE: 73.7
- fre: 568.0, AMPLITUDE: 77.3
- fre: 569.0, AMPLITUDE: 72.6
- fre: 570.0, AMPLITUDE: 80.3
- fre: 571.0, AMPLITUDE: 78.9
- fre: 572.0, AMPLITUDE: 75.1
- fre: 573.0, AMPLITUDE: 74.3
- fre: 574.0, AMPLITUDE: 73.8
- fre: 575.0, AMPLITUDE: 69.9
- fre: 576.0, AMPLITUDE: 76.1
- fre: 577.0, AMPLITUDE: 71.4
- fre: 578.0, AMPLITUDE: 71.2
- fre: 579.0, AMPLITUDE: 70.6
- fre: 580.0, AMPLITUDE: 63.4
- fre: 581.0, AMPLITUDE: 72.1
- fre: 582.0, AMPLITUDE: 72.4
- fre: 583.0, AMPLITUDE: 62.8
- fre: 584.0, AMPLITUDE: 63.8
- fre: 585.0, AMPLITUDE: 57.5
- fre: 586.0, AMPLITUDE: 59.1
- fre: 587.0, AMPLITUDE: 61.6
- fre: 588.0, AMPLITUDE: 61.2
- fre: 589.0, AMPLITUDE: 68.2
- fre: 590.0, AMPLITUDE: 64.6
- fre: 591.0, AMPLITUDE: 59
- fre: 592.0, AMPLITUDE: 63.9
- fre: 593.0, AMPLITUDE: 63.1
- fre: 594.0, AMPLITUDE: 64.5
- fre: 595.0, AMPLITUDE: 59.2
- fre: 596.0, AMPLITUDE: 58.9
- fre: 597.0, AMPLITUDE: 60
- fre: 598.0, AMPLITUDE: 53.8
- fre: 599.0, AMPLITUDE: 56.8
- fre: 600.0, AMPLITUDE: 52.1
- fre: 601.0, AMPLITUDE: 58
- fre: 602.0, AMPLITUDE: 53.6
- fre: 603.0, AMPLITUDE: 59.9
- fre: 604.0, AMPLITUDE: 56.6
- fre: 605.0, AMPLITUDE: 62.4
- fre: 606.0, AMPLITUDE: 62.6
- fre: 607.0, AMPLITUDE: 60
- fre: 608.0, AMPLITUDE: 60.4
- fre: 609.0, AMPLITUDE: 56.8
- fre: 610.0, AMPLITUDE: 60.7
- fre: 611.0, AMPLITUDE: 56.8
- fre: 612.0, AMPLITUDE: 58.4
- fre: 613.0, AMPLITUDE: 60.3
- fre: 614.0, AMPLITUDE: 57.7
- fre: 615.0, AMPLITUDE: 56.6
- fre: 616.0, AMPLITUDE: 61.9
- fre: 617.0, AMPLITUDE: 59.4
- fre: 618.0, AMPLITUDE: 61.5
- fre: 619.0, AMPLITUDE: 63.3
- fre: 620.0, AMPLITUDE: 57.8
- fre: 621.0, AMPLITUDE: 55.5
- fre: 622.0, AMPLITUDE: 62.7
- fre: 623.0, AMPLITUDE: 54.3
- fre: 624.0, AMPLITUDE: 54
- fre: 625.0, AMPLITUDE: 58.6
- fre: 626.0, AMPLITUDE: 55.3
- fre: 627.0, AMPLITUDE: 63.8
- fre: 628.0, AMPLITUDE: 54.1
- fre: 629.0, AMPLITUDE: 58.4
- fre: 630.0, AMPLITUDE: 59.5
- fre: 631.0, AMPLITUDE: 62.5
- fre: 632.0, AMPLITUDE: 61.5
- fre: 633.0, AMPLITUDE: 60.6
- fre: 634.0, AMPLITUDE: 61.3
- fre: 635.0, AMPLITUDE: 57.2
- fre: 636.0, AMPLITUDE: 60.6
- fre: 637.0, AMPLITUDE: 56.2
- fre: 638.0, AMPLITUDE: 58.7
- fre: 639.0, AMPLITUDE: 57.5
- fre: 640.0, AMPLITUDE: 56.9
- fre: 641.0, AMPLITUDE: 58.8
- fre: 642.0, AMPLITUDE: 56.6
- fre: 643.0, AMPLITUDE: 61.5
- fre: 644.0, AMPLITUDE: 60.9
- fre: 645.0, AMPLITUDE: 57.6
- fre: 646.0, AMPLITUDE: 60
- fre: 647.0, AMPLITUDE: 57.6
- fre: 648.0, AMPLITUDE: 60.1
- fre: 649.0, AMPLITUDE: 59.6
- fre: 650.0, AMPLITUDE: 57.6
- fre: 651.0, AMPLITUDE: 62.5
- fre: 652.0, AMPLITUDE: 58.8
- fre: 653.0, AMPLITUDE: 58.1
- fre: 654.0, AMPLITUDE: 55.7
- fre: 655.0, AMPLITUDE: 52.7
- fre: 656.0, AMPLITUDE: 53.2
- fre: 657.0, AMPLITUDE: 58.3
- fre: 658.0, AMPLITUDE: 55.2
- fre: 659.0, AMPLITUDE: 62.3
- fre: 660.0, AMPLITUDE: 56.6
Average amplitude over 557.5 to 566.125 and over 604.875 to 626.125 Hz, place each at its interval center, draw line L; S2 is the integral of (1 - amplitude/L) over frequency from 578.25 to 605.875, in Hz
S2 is 1.6 Hz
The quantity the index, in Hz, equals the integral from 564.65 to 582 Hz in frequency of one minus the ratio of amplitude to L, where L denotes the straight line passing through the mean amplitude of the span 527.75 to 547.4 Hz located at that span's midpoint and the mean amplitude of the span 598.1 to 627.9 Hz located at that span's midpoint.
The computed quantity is -3.1 Hz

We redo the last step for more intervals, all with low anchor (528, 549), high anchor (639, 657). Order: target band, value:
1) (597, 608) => 0.64 Hz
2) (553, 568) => -2.13 Hz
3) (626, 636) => -0.06 Hz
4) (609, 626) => 0.49 Hz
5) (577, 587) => -0.49 Hz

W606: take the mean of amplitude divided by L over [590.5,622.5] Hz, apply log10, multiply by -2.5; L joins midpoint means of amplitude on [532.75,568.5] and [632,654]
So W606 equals 0.063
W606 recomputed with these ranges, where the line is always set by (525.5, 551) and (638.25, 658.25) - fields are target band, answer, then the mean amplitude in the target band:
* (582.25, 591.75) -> 0.00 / 62.3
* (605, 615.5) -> 0.03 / 59.2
